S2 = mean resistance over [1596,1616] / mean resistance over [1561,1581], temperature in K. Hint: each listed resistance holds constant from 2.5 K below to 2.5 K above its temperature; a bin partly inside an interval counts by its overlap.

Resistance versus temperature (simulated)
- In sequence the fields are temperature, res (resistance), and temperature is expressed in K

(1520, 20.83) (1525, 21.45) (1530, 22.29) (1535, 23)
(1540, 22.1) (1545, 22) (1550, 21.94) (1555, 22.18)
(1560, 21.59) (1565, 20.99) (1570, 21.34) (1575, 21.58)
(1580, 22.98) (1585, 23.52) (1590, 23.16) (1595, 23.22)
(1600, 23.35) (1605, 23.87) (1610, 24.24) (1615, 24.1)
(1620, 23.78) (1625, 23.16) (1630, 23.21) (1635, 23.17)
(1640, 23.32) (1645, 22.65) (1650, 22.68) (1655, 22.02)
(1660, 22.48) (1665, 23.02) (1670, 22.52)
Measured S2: 1.1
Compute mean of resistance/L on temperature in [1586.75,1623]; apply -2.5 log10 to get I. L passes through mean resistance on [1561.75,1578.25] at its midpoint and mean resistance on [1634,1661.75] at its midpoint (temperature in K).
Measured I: -0.080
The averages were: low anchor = 21.4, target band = 23.7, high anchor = 22.7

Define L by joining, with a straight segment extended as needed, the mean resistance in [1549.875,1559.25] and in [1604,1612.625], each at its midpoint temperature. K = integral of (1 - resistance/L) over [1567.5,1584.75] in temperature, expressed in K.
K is 0.52 K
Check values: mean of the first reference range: 22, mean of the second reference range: 24.1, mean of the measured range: 22.2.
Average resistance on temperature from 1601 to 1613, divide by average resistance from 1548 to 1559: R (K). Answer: 1.1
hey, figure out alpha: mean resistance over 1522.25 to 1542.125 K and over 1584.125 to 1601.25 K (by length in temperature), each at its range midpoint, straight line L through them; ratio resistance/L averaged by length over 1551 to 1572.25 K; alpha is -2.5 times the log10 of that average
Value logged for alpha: 0.06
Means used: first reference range 22.2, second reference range 23.3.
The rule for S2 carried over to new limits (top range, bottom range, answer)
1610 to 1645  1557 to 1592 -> 1.06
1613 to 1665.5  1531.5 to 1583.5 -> 1.05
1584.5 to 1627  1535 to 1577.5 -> 1.08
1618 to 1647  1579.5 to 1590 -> 1.00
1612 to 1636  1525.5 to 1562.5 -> 1.06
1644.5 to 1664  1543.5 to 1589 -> 1.02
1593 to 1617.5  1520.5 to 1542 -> 1.08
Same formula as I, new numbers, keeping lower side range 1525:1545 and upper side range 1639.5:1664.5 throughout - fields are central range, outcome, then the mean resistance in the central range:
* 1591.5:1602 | -0.04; 23.3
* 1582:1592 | -0.04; 23.3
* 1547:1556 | 0.01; 22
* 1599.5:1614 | -0.07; 23.9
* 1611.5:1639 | -0.05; 23.5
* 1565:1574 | 0.05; 21.3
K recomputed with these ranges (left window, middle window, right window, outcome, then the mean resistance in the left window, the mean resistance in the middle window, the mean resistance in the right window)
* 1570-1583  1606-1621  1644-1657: -1.2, 22.1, 24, 22.4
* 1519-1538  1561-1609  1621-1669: -0.6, 22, 22.7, 22.9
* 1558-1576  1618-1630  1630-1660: -0.5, 21.4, 23.4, 22.8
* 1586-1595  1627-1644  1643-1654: -0.3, 23.2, 23.2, 22.6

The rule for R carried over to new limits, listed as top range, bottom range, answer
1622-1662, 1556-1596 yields 1.03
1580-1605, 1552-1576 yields 1.08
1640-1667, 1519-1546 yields 1.03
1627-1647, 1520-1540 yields 1.05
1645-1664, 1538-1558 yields 1.02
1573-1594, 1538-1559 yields 1.04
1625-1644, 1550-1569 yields 1.07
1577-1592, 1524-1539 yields 1.04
